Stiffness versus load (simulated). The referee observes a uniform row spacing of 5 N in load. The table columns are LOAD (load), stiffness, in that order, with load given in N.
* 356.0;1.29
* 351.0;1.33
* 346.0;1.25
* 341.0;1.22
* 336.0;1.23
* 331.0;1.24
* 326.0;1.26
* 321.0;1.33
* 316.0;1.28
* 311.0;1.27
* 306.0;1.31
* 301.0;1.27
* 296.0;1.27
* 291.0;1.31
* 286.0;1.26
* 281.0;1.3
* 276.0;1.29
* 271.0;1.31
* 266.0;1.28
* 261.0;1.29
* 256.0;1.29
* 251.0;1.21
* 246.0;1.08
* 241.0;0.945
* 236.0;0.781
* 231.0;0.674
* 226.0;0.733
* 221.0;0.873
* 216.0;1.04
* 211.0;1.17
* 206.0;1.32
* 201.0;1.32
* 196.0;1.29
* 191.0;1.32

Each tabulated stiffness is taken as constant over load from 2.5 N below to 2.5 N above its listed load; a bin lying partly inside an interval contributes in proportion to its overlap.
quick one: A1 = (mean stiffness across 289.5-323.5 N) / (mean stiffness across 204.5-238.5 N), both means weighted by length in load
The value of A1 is 1.4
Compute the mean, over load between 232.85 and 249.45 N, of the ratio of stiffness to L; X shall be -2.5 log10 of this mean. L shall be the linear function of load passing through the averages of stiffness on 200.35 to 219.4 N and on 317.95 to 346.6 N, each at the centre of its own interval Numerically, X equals 0.27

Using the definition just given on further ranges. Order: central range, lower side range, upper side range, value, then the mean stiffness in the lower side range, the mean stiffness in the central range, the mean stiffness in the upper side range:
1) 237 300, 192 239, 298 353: -0.07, 1.03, 1.23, 1.27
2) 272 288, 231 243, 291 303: -0.13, 0.82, 1.29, 1.28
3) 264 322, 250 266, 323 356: -0.02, 1.27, 1.29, 1.26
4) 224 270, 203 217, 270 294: 0.20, 1.2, 1.04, 1.29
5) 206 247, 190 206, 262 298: 0.37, 1.31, 0.931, 1.29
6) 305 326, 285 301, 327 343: -0.03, 1.28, 1.29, 1.23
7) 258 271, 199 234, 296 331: -0.13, 1.01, 1.29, 1.28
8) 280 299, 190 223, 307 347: -0.04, 1.19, 1.28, 1.26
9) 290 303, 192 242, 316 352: -0.08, 1.03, 1.28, 1.26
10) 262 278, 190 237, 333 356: -0.14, 1.05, 1.29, 1.26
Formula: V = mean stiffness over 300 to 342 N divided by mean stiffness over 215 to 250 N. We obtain 1.44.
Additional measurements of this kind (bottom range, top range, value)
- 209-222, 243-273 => 1.19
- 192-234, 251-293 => 1.21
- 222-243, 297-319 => 1.63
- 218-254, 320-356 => 1.39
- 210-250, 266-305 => 1.41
